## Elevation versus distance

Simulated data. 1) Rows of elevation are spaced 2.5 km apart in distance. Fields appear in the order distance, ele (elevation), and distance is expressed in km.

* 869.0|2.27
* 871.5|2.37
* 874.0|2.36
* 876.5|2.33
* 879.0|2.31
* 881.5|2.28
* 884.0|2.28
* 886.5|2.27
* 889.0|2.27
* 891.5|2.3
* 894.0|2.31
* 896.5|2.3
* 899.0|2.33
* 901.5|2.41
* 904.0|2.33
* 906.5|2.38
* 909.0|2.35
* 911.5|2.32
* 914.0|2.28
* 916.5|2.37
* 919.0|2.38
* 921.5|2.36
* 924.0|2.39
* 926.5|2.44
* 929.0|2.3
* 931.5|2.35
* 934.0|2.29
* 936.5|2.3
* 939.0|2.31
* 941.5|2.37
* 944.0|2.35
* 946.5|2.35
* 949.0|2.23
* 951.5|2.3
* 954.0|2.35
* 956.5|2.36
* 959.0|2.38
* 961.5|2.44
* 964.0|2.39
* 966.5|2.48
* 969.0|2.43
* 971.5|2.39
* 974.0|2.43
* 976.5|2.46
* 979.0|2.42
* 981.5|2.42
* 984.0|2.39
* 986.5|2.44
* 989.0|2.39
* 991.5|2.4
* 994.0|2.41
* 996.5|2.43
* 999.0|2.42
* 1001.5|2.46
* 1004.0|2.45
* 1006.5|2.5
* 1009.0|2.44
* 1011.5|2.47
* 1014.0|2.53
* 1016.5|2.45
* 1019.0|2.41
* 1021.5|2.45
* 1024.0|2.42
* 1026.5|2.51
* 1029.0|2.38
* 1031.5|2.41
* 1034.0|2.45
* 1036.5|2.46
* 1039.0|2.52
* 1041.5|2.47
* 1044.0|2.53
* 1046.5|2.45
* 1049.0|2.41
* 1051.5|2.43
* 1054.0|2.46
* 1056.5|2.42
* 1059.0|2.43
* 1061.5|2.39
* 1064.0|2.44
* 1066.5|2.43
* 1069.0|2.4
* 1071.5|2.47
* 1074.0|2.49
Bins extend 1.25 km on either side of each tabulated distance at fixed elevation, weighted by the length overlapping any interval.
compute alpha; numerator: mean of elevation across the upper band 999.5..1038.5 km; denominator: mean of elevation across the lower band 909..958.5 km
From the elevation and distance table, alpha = 1.05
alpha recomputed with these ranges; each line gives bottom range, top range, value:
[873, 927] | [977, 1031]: 1.05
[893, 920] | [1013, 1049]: 1.05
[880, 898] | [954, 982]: 1.06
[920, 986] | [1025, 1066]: 1.03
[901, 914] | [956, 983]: 1.03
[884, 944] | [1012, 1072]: 1.05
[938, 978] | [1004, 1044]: 1.03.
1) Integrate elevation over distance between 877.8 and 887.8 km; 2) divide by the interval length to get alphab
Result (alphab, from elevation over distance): 2.28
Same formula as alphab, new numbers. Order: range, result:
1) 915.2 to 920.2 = 2.37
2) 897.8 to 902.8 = 2.37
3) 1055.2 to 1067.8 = 2.42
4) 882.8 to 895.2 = 2.29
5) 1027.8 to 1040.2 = 2.44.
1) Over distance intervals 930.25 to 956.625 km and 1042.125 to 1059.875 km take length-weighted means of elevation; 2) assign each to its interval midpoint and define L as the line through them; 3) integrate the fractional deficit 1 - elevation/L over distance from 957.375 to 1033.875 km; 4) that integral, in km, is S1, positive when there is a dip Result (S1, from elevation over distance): -1.61 km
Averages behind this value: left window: 2.32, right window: 2.45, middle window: 2.43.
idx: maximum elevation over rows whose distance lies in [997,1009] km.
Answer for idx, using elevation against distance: 2.5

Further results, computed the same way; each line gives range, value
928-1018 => 2.53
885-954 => 2.44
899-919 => 2.41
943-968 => 2.48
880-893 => 2.3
